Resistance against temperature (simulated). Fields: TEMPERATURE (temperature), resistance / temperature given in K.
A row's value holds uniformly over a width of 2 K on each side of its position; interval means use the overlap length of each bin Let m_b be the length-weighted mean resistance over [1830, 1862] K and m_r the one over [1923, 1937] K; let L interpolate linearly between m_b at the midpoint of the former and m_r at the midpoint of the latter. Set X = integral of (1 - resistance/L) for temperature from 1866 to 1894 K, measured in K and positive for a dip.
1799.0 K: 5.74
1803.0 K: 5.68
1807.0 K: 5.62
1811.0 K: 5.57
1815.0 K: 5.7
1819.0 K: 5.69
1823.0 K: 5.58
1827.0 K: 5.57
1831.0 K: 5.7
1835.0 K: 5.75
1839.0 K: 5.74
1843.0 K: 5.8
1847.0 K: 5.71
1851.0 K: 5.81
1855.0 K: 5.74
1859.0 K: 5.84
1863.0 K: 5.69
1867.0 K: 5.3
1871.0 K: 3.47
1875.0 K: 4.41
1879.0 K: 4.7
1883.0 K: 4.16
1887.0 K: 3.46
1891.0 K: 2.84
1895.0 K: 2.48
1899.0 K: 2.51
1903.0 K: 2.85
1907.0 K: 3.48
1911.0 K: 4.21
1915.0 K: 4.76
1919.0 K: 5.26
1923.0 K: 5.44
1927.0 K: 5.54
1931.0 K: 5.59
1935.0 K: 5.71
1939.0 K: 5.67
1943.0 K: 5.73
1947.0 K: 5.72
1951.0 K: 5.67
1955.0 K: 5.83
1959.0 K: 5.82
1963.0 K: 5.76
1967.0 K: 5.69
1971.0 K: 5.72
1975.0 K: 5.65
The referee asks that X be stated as 8.6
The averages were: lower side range 5.76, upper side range 5.59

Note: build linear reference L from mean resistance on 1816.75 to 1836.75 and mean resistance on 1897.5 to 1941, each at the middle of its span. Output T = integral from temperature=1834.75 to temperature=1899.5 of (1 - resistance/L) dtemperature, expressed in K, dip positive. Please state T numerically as 7.02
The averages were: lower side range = 5.66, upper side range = 4.66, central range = 4.69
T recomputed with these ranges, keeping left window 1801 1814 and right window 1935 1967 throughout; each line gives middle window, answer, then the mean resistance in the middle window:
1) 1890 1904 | 7.5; 2.65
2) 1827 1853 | -0.4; 5.74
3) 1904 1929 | 4.4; 4.7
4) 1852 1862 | -0.2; 5.78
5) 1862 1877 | 2.7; 4.65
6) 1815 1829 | 0.0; 5.63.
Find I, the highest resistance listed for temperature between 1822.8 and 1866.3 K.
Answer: 5.84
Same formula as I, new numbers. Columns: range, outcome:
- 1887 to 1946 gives 5.73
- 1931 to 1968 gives 5.83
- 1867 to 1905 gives 5.3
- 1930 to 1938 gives 5.71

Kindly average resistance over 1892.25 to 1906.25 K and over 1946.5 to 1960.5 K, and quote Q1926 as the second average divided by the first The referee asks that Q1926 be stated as 2.13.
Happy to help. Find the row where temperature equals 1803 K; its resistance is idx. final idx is 5.68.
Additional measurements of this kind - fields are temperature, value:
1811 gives 5.57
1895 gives 2.48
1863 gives 5.69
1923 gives 5.44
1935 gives 5.71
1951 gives 5.67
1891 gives 2.84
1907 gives 3.48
